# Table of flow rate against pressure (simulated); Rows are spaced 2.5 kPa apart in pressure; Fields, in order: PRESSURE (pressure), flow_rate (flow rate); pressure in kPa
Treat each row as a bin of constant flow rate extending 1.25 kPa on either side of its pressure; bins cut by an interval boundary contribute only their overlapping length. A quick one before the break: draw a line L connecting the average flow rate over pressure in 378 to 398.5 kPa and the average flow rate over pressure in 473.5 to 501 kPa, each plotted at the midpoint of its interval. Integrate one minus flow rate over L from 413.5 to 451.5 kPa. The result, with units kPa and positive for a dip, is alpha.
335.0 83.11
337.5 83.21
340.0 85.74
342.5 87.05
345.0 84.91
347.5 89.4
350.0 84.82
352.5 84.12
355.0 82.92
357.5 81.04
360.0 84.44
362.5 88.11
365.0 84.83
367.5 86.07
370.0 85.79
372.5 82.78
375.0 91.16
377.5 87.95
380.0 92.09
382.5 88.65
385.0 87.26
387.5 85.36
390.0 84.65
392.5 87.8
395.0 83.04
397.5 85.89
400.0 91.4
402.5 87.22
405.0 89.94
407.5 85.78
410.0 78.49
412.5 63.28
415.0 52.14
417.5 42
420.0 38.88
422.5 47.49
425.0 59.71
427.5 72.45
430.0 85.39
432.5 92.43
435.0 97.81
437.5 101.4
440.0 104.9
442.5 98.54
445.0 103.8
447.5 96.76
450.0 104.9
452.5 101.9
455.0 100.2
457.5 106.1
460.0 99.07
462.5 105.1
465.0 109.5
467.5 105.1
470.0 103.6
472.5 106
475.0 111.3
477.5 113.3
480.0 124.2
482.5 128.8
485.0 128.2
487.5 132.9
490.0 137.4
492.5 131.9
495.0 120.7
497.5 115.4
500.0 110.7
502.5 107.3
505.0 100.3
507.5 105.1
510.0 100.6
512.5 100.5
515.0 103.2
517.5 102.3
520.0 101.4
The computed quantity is 8.8 kPa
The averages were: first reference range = 86.9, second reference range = 123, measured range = 79.9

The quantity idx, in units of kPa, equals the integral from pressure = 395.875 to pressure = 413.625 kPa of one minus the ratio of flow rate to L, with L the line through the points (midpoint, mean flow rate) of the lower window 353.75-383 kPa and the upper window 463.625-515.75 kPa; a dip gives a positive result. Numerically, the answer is 2.1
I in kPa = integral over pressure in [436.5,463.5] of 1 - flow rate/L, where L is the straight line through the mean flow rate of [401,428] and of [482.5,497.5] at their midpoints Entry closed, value -2.08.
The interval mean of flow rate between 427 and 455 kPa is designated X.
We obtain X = 97.2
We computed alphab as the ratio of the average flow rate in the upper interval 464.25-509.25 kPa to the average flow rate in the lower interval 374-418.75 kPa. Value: 1.43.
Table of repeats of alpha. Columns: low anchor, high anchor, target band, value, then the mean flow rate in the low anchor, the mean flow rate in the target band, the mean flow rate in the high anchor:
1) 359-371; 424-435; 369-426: 4.0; 85.9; 77.4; 80.2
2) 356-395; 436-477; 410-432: 8.3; 86.4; 60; 104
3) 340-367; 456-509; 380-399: 1.4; 85.2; 86.6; 114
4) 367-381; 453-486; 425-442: 2.0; 87.6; 90.3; 110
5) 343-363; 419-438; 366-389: -1.7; 84.9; 87.4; 73.8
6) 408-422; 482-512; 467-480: -1.2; 56.2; 110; 118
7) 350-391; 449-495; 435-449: 0.7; 86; 101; 114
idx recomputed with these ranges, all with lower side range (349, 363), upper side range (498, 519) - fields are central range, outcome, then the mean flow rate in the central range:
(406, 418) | 3.3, 66.3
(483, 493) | -3.0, 132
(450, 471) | -1.3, 104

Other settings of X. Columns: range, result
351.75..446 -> 82.2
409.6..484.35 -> 92.3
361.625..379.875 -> 87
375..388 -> 88.7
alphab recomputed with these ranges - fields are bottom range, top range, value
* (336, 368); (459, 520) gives 1.32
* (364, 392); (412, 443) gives 0.84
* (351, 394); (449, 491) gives 1.31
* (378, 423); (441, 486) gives 1.41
